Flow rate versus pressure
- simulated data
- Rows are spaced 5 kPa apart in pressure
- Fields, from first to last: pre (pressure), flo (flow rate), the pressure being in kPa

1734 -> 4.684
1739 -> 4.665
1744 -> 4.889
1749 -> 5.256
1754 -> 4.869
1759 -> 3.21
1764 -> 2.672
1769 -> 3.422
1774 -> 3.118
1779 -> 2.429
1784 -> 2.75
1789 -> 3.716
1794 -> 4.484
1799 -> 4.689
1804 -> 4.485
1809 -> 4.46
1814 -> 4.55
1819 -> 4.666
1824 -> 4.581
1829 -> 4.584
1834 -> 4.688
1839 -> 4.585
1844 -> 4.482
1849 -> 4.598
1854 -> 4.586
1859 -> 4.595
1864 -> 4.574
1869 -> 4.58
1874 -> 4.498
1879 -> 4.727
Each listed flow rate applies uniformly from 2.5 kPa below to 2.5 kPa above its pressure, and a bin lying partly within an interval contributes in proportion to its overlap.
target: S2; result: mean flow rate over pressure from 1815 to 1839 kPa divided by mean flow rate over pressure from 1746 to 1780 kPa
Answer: 1.3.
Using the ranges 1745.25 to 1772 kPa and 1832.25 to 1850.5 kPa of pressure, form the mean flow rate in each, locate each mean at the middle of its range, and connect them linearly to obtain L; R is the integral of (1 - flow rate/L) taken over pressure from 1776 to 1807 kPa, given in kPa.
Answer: 3.2 kPa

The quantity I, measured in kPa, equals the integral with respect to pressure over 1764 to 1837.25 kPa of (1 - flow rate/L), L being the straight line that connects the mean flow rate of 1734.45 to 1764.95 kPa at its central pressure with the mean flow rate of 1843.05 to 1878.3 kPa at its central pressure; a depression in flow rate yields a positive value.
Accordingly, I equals 7.6 kPa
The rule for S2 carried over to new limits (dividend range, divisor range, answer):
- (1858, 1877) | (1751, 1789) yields 1.40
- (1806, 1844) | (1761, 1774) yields 1.49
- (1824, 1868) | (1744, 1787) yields 1.29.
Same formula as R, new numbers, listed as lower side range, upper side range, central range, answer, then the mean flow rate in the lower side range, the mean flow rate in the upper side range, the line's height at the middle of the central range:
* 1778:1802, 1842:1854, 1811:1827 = -1.81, 3.71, 4.55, 4.13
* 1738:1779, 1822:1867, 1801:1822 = -1.09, 3.89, 4.59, 4.32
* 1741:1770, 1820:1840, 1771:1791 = 5.99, 4.1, 4.62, 4.27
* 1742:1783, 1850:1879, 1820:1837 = -1.42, 3.68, 4.58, 4.26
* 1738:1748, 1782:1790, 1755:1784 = 5.89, 4.87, 3.17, 3.82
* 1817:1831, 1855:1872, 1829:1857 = 0.05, 4.61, 4.58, 4.6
